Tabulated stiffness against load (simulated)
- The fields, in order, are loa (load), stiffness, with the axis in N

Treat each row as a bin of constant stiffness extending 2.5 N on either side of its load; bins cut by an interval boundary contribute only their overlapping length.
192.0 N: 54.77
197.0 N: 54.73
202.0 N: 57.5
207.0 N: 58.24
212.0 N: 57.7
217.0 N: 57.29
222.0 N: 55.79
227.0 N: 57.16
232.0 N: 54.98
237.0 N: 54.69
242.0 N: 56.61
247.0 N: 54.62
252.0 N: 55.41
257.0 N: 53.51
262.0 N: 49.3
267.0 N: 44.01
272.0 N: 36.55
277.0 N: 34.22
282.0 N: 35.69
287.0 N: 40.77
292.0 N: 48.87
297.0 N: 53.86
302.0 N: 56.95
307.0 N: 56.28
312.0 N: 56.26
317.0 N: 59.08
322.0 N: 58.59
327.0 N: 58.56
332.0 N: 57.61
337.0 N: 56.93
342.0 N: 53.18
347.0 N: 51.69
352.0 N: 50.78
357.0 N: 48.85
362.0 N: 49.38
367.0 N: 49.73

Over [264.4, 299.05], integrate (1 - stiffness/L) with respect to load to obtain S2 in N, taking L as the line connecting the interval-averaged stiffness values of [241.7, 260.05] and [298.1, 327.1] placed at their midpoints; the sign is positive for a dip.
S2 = 8.77 N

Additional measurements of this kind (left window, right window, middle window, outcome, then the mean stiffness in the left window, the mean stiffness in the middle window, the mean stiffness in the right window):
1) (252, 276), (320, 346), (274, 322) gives 1.97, 46.1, 49.5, 56.6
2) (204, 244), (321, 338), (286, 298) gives 1.98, 56.6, 48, 58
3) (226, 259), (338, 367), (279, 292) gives 3.26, 55.2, 40.1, 51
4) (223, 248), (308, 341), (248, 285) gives 7.76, 55.7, 44.5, 57.6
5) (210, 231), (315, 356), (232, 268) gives 2.15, 56.8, 53.1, 55.5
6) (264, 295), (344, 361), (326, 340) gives -2.86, 40.4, 57.4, 50.4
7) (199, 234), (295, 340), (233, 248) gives 0.43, 56.9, 55.3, 57.1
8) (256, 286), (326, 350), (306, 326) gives -2.73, 41.6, 57.7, 55.3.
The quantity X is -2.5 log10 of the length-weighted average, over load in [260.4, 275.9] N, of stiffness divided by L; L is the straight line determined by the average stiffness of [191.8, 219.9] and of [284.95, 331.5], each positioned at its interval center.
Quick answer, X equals 0.30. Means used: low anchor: 56.9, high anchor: 54.6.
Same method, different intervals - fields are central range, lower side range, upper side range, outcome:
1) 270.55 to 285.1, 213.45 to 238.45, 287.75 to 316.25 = 0.463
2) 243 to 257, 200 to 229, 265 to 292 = -0.165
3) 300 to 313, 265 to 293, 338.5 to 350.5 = -0.247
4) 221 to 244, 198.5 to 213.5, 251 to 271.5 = -0.048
